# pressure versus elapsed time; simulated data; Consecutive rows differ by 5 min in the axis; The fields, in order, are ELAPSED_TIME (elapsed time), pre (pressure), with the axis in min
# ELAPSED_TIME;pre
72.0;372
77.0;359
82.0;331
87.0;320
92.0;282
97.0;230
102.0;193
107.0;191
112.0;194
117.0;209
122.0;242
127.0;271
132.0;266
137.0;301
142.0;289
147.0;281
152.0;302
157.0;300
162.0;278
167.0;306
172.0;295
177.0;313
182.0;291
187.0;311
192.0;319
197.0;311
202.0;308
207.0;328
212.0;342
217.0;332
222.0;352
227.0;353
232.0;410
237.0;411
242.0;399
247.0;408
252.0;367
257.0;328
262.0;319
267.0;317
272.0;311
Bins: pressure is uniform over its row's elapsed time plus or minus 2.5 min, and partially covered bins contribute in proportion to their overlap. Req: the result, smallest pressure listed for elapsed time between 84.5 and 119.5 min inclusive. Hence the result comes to 191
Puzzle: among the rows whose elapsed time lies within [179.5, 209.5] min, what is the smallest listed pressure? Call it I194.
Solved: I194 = 291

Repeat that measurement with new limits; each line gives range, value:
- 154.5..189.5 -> 278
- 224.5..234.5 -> 353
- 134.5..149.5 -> 281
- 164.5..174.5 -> 295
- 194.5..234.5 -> 308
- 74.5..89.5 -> 320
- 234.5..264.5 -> 319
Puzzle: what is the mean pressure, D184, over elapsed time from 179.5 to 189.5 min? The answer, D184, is 301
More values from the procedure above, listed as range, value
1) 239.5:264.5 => 364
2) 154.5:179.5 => 298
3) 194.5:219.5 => 324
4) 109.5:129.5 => 229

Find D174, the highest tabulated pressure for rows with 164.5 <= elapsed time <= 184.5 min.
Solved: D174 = 313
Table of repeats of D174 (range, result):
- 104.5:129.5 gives 271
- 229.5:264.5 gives 411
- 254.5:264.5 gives 328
